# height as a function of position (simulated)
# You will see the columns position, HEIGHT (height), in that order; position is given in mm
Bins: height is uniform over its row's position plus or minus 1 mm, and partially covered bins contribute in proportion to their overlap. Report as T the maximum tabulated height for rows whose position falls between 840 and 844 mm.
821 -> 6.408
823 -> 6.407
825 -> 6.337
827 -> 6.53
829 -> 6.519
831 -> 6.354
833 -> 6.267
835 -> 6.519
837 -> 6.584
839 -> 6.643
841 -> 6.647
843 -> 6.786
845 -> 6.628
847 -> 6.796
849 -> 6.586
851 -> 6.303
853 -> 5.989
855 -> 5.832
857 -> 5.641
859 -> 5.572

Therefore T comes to 6.786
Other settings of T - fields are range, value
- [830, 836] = 6.519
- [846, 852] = 6.796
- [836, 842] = 6.647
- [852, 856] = 5.989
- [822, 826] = 6.407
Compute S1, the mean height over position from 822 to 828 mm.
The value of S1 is 6.42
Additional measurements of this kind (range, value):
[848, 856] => 6.18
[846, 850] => 6.69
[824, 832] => 6.44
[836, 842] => 6.62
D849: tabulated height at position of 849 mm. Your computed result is 6.586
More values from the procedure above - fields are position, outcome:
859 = 5.572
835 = 6.519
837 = 6.584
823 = 6.407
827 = 6.53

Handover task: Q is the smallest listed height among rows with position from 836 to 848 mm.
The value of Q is 6.584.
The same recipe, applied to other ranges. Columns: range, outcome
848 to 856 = 5.832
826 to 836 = 6.267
